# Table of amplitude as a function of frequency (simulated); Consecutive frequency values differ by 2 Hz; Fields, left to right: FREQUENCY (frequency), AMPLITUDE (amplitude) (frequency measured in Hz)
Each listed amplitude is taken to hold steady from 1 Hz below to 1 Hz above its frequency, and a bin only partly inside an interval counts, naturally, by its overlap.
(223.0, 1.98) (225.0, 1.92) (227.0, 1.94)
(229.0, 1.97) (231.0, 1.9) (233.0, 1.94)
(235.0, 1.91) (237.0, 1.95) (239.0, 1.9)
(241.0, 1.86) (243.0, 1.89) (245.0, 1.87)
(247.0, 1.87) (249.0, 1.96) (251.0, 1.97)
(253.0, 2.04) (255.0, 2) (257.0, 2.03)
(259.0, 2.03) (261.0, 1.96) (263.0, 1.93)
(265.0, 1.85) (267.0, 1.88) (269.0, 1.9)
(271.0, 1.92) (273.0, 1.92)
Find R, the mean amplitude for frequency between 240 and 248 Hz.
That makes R 1.87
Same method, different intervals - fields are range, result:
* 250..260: 2.01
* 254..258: 2.01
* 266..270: 1.89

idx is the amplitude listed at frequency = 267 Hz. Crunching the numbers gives 1.88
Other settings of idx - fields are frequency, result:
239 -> 1.9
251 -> 1.97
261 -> 1.96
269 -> 1.9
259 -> 2.03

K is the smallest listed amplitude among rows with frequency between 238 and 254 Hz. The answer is 1.86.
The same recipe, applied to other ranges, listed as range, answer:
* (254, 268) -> 1.85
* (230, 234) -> 1.9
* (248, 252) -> 1.96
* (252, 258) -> 2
